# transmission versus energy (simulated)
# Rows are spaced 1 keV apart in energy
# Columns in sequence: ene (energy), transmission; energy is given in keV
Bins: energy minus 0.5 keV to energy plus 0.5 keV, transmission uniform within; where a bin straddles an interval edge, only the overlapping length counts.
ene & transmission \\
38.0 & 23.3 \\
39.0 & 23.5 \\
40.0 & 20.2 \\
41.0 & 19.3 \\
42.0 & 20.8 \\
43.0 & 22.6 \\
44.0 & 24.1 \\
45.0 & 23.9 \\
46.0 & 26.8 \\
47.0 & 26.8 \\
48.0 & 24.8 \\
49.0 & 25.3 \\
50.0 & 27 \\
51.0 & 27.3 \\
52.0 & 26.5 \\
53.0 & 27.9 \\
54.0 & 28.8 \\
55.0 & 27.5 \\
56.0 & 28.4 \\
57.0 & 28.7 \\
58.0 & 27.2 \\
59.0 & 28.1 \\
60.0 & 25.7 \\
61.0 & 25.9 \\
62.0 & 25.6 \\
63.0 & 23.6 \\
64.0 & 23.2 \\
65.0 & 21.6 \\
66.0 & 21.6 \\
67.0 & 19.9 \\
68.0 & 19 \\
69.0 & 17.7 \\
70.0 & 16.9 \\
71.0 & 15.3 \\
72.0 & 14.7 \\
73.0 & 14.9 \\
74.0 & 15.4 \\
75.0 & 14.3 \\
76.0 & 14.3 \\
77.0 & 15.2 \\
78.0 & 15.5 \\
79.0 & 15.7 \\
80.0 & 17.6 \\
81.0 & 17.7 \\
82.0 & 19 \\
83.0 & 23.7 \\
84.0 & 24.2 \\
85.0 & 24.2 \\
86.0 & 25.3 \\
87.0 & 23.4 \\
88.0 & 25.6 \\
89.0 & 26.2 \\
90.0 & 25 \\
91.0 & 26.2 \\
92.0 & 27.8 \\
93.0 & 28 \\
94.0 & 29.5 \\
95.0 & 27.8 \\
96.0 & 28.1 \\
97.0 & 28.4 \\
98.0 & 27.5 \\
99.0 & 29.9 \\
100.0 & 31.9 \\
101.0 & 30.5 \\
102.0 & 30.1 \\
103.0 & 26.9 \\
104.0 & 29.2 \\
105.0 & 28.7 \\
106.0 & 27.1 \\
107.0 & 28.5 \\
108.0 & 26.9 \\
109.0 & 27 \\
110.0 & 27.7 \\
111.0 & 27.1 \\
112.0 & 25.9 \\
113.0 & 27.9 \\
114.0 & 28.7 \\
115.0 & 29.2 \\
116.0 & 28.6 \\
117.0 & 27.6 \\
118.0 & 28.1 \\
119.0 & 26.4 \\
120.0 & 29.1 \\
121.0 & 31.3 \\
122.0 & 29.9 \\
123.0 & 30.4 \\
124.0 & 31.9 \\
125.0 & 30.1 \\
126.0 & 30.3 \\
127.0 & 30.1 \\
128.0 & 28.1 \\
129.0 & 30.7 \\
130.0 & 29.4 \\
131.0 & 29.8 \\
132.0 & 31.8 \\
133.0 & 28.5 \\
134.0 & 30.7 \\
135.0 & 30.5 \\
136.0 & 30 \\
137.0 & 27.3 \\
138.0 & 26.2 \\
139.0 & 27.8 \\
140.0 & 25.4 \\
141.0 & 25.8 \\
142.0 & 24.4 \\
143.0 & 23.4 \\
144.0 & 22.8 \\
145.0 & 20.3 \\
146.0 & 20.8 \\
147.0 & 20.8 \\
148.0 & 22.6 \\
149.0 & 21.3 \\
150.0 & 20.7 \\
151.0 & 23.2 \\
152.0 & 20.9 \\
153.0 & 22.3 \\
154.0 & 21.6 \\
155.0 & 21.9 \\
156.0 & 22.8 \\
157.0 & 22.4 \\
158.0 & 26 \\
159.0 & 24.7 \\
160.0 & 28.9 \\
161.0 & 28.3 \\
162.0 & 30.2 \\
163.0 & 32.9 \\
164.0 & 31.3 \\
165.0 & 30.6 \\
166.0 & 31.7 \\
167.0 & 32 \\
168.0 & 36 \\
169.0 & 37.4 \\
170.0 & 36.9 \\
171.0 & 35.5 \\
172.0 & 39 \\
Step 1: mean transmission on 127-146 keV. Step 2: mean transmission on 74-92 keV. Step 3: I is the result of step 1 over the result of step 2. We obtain 1.31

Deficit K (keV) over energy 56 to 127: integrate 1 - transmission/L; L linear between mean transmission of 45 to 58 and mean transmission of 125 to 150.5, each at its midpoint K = 4.8 keV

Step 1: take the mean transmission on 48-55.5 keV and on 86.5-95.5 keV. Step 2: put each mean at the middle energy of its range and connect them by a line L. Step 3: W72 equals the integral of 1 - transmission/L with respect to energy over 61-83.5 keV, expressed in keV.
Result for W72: 7.0 keV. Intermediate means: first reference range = 27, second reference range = 26.6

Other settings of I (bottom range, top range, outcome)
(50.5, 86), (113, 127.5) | 1.36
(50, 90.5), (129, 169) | 1.21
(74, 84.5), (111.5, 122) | 1.61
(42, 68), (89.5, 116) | 1.11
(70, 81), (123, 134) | 1.95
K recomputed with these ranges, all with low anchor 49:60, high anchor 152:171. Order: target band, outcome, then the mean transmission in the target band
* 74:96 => 4.51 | 22.2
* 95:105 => -0.37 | 29.1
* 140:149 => 1.85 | 22.7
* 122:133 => -0.70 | 30.2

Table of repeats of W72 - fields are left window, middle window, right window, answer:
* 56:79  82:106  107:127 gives -2.25 keV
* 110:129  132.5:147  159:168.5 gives 1.96 keV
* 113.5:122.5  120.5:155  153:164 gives 1.35 keV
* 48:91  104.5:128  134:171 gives -3.71 keV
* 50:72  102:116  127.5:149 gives -1.31 keV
